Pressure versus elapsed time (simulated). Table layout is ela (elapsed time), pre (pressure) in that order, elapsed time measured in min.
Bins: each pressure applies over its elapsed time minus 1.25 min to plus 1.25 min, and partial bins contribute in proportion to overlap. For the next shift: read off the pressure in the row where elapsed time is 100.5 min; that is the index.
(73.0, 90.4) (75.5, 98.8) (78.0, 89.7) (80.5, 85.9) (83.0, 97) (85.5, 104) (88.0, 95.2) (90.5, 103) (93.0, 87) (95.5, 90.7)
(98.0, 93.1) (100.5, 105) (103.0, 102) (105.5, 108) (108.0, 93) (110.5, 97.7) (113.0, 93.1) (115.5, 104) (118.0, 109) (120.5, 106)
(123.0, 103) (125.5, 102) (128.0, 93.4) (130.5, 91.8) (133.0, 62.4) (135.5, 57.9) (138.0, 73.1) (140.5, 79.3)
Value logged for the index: 105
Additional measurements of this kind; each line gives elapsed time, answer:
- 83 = 97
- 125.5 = 102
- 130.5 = 91.8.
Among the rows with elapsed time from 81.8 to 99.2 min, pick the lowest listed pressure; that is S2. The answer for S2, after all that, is 87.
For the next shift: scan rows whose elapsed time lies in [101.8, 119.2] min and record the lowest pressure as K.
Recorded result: 93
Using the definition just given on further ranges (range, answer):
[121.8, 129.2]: 93.4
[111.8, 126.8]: 93.1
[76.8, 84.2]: 85.9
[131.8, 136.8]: 57.9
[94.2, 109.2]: 90.7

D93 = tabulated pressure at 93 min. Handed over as 87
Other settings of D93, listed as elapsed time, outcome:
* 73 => 90.4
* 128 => 93.4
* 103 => 102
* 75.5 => 98.8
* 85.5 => 104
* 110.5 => 97.7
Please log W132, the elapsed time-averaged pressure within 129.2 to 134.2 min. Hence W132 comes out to 77.4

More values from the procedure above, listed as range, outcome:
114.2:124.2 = 105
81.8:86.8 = 100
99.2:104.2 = 103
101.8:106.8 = 105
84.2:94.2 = 97.3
